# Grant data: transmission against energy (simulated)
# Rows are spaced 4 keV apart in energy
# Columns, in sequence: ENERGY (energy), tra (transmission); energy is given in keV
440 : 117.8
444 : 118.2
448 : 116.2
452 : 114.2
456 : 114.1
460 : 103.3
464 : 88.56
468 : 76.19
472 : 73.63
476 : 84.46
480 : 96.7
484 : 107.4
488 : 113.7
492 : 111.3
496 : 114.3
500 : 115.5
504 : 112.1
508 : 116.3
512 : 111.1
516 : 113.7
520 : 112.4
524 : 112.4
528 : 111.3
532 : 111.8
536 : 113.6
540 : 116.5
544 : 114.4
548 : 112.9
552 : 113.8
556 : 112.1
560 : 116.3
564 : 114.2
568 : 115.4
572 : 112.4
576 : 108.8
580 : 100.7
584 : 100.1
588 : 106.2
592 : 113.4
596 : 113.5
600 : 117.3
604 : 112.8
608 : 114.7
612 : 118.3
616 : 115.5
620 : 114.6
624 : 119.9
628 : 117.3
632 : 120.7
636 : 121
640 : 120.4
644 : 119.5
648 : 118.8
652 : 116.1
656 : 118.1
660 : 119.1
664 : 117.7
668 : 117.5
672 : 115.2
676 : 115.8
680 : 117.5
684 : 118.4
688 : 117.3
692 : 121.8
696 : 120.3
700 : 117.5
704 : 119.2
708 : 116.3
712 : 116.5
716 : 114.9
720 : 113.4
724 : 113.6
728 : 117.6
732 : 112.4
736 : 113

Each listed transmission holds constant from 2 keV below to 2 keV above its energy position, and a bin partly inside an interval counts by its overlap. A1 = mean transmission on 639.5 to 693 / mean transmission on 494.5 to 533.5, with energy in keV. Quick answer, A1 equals 1.04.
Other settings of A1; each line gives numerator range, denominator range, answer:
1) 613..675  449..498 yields 1.18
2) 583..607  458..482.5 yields 1.27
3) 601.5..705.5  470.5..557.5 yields 1.08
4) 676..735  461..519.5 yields 1.14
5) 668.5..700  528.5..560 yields 1.04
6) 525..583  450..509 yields 1.09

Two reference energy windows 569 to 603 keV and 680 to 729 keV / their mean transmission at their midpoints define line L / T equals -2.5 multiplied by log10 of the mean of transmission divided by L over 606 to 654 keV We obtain -0.05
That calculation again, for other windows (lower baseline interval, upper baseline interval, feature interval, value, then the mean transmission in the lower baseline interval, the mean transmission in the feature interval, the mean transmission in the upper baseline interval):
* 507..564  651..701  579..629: 0.027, 113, 113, 118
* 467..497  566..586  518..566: -0.097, 97.3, 113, 107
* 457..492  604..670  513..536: -0.107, 94.6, 112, 118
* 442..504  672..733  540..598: -0.021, 103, 111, 117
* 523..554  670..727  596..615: -0.006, 113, 116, 117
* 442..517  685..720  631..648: -0.056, 105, 120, 118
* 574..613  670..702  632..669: -0.035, 110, 119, 118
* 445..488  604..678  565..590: 0.032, 98.7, 108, 118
